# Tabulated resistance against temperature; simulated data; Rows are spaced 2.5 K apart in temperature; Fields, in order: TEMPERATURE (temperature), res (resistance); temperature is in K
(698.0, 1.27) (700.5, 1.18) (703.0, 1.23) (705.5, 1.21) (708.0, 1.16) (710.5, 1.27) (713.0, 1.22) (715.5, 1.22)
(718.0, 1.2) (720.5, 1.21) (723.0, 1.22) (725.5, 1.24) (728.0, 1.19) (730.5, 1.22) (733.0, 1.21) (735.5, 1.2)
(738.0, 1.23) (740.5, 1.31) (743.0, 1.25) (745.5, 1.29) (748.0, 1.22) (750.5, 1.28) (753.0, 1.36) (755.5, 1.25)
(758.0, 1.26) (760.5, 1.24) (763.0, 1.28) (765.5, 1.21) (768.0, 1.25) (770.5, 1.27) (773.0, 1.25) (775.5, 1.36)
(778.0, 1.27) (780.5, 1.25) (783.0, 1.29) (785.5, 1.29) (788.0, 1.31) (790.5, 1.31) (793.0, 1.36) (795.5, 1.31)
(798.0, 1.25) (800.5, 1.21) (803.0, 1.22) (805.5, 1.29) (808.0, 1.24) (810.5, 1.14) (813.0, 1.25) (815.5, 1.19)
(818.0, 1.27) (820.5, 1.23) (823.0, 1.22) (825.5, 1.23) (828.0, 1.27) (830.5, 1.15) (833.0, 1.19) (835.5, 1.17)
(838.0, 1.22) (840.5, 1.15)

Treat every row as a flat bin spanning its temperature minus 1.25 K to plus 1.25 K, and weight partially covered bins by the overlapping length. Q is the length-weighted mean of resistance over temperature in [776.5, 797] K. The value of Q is 1.3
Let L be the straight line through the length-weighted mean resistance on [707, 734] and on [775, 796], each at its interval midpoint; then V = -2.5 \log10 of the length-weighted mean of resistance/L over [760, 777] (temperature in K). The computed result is 0.012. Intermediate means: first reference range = 1.22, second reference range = 1.3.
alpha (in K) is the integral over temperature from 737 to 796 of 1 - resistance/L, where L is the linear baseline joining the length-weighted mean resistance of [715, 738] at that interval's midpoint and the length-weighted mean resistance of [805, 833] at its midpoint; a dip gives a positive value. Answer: -3.0 K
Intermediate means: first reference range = 1.21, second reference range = 1.22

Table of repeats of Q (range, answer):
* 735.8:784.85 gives 1.27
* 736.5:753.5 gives 1.27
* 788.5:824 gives 1.25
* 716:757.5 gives 1.24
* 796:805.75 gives 1.24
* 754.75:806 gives 1.27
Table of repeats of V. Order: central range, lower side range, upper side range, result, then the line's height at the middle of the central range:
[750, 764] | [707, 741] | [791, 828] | -0.04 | 1.23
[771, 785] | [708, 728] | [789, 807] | -0.02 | 1.26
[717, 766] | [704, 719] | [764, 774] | -0.01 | 1.23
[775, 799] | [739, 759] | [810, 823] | -0.05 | 1.25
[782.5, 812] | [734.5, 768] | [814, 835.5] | -0.03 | 1.23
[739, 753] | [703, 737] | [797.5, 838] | -0.05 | 1.22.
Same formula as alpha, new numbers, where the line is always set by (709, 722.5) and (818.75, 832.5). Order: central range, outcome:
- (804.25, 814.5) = -0.1 K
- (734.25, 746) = -0.3 K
